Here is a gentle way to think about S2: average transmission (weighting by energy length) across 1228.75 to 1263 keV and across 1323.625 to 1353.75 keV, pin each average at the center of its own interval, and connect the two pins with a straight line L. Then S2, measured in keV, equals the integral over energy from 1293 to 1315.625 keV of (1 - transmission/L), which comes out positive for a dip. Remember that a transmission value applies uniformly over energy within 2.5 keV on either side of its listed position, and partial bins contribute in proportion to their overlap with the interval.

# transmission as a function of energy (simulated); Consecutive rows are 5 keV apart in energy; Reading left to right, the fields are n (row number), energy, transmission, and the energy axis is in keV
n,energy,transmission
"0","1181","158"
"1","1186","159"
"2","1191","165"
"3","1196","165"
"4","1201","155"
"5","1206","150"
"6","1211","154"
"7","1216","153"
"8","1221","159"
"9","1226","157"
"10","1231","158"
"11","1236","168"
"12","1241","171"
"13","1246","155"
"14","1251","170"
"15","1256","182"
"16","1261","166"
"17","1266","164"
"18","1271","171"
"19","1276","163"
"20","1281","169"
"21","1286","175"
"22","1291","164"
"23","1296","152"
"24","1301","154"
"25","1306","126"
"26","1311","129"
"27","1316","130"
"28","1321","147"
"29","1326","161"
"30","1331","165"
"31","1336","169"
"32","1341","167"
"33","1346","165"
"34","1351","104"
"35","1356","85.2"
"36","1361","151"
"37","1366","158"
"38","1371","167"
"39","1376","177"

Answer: 2.8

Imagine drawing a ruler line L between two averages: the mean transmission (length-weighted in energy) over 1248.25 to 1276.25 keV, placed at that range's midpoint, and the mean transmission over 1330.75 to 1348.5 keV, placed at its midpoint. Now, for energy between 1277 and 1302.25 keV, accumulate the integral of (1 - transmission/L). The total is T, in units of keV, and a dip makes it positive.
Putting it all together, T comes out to 0.81 keV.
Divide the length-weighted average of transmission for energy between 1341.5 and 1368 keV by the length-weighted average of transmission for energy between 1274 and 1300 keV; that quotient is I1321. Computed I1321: 0.82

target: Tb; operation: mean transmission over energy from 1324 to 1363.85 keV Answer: 146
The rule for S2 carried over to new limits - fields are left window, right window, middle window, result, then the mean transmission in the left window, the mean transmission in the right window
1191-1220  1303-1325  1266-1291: -4.60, 156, 135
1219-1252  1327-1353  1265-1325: 1.83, 162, 155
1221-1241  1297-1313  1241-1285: -4.78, 162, 138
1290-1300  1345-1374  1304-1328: 1.88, 156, 138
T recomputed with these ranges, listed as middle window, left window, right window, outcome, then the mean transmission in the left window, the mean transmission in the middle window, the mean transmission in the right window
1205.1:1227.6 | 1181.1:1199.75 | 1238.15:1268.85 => 1.3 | 162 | 155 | 168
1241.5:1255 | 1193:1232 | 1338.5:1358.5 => -1.5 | 156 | 166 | 130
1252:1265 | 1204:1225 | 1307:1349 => -1.6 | 154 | 172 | 153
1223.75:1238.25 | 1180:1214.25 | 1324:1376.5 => -0.4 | 158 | 161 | 151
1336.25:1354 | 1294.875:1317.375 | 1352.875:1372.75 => -1.1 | 138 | 147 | 138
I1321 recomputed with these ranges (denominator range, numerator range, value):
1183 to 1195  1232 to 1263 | 1.04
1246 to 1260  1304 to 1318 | 0.75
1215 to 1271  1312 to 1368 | 0.88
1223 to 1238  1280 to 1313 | 0.95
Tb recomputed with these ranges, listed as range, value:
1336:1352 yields 153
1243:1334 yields 158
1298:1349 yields 151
